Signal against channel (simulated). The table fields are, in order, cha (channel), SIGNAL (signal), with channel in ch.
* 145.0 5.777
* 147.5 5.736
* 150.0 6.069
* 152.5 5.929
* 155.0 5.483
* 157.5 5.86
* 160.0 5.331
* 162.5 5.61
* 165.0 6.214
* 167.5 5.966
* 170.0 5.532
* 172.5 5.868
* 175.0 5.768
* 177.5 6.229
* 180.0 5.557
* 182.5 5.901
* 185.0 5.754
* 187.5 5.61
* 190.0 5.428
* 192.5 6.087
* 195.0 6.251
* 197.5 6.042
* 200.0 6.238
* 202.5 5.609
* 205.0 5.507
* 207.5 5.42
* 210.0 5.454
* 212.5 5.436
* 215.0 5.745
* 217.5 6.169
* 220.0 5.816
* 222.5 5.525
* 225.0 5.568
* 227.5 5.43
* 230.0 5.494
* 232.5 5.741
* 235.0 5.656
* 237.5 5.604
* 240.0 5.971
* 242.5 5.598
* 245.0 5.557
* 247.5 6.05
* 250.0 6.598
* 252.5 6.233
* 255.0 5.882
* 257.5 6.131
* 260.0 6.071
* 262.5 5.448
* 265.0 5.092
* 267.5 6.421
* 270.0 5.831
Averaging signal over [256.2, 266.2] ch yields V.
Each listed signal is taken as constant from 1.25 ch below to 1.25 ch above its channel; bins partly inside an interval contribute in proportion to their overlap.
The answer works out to 5.69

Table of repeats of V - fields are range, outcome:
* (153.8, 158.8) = 5.67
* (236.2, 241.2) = 5.78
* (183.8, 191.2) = 5.6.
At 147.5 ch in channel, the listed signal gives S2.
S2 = 5.736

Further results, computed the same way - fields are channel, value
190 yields 5.428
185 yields 5.754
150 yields 6.069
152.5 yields 5.929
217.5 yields 6.169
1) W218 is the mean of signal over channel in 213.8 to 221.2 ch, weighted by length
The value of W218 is 5.91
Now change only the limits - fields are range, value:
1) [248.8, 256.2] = 6.24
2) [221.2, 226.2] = 5.55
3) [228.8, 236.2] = 5.63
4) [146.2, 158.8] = 5.81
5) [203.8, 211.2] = 5.46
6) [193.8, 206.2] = 5.93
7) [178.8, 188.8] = 5.7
